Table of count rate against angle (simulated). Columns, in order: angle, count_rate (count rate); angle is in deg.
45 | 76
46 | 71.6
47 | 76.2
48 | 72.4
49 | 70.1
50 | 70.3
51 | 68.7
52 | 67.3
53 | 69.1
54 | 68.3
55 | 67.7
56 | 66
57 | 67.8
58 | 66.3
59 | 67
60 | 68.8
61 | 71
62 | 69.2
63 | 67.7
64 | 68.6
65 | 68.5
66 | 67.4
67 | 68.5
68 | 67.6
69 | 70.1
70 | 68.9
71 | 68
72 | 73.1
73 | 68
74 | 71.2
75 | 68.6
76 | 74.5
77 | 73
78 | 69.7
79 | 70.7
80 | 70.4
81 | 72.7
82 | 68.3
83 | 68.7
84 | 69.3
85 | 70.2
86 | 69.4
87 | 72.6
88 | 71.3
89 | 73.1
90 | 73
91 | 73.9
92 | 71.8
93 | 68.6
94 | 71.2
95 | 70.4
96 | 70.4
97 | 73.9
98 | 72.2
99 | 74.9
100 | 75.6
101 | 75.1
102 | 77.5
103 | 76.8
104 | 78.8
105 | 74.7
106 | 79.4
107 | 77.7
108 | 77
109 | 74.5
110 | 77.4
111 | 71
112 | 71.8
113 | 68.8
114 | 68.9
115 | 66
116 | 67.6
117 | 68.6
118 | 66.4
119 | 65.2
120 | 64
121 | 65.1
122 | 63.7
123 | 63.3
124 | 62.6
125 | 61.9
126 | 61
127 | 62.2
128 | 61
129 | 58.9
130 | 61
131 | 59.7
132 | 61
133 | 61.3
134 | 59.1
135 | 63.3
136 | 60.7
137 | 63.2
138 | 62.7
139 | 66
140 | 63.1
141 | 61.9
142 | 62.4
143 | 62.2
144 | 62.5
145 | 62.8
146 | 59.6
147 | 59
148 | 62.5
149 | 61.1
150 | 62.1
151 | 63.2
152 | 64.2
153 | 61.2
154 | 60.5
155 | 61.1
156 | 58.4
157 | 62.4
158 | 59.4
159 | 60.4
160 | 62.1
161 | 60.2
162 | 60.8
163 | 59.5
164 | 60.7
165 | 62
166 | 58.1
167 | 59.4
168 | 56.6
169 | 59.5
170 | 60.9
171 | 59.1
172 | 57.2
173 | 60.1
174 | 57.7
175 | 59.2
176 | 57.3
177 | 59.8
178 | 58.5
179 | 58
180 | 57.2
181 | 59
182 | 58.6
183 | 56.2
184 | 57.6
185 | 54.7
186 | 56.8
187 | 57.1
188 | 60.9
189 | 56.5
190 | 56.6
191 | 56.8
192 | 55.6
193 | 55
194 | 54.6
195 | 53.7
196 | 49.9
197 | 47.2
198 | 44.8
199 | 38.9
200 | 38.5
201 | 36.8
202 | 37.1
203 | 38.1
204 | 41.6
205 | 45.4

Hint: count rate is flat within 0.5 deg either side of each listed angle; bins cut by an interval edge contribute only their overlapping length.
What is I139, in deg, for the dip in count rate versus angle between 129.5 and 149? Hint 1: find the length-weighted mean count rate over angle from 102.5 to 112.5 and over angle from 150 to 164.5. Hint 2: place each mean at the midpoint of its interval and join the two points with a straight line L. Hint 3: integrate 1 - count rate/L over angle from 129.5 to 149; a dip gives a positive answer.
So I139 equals 1.4 deg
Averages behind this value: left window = 75.9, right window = 61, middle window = 61.8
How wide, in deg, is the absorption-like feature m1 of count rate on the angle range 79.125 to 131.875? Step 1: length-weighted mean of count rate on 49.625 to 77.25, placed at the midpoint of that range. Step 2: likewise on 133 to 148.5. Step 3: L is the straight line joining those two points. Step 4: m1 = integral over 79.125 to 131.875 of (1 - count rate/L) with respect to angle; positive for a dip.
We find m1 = -3.7 deg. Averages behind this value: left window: 68.9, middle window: 69.7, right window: 62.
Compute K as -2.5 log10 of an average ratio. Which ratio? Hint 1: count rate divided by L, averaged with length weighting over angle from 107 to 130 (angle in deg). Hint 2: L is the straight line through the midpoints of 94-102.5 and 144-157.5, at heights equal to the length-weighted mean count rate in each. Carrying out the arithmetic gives 0.035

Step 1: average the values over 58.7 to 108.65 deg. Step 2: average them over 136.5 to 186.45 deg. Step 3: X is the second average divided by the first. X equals 0.8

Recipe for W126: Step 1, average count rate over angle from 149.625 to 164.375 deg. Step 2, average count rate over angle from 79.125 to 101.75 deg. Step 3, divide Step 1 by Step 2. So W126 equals 0.85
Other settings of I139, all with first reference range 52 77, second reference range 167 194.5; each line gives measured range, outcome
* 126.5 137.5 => 0.2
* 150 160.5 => -0.2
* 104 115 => -1.6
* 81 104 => -2.1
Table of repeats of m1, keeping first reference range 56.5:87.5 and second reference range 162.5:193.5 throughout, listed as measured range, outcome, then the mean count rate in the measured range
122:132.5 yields 0.37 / 61.4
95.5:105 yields -1.22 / 75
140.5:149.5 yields 0.02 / 61.6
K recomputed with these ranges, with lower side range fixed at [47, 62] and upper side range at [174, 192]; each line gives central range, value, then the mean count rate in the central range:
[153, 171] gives -0.01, 60.1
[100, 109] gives -0.19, 76.9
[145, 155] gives -0.02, 61.5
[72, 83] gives -0.06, 70.7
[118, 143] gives 0.00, 62.3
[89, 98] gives -0.10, 71.8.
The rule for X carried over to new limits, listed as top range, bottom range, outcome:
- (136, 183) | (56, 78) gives 0.87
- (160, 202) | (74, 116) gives 0.77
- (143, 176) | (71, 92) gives 0.85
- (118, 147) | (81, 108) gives 0.85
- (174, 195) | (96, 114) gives 0.76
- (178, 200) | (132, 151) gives 0.88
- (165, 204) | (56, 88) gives 0.78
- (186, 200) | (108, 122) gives 0.76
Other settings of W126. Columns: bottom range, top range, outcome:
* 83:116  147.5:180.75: 0.82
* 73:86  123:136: 0.87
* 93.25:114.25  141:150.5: 0.83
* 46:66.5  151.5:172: 0.87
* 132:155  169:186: 0.94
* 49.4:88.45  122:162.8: 0.89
